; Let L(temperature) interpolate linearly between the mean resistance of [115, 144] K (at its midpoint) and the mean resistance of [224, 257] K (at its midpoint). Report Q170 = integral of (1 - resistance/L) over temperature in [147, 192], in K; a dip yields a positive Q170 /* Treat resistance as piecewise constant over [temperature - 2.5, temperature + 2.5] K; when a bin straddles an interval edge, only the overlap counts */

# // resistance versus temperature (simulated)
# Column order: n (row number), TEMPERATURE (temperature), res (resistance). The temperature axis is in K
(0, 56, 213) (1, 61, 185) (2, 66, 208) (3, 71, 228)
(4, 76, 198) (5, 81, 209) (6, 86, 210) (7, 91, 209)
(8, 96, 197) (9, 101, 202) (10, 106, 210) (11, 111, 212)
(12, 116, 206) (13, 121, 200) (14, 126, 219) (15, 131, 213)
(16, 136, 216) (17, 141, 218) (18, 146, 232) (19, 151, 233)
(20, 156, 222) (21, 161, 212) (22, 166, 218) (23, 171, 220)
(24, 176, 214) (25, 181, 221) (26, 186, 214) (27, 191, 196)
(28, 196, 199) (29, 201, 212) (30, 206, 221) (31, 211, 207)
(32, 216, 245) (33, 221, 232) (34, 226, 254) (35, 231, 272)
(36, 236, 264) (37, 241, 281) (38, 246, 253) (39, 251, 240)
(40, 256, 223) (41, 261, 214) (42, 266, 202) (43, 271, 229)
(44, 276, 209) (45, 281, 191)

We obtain 2.1 K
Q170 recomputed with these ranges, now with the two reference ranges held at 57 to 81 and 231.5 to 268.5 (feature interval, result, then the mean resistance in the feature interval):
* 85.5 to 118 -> 0.9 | 206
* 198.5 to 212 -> 1.1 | 214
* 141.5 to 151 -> -0.4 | 229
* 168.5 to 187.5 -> 0.8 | 217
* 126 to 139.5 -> 0.2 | 216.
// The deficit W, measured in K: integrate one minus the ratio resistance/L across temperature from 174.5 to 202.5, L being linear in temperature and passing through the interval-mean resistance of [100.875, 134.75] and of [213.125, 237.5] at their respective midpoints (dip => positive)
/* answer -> 3.4 K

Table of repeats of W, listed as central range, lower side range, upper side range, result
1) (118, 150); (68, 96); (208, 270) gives 0.4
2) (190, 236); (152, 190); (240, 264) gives -0.2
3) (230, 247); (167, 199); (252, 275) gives -4.1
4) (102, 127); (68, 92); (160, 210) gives 0.4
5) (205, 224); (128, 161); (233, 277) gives 0.3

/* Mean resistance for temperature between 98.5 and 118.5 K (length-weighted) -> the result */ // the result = 208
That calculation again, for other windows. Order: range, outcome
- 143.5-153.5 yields 232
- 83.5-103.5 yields 204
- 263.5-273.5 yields 216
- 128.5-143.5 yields 216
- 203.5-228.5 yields 232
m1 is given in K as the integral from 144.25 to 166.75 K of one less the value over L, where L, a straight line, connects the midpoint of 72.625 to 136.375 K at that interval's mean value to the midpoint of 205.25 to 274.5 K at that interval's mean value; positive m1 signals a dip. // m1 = -0.4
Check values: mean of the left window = 208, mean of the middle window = 224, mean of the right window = 238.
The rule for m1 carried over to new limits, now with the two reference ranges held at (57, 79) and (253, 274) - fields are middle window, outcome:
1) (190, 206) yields 0.56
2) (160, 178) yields -0.41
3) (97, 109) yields 0.14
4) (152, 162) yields -0.44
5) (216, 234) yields -3.09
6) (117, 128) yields 0.01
